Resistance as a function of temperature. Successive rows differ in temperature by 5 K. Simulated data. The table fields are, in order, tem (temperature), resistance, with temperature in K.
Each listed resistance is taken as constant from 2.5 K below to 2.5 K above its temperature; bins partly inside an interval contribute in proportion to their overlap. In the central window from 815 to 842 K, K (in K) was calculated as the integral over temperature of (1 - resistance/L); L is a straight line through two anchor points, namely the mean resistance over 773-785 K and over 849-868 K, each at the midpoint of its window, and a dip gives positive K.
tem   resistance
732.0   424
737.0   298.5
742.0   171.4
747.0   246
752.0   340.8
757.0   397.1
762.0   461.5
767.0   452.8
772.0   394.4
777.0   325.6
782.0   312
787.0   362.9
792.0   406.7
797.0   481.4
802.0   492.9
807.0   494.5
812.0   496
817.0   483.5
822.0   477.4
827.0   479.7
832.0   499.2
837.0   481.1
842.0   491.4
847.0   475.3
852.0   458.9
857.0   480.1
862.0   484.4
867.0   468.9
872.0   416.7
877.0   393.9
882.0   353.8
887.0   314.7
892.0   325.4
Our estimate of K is -4.24 K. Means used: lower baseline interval 330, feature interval 485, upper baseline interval 473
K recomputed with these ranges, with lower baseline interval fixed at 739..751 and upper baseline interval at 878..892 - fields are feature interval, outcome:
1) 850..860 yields -4.92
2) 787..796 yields -4.79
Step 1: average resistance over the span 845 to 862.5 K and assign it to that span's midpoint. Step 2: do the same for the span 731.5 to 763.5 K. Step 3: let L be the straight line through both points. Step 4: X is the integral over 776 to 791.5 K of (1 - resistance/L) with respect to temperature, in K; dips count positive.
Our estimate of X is 1.3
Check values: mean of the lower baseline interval 325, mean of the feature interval 344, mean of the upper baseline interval 474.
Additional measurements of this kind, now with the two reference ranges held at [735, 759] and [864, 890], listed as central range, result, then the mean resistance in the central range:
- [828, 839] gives -4.1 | 489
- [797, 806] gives -4.3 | 490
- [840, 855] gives -4.4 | 475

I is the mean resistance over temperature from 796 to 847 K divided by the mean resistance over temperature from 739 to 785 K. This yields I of 1.4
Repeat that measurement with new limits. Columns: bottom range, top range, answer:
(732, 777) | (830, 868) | 1.38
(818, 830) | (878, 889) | 0.72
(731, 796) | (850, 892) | 1.17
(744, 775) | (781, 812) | 1.15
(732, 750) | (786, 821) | 1.74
